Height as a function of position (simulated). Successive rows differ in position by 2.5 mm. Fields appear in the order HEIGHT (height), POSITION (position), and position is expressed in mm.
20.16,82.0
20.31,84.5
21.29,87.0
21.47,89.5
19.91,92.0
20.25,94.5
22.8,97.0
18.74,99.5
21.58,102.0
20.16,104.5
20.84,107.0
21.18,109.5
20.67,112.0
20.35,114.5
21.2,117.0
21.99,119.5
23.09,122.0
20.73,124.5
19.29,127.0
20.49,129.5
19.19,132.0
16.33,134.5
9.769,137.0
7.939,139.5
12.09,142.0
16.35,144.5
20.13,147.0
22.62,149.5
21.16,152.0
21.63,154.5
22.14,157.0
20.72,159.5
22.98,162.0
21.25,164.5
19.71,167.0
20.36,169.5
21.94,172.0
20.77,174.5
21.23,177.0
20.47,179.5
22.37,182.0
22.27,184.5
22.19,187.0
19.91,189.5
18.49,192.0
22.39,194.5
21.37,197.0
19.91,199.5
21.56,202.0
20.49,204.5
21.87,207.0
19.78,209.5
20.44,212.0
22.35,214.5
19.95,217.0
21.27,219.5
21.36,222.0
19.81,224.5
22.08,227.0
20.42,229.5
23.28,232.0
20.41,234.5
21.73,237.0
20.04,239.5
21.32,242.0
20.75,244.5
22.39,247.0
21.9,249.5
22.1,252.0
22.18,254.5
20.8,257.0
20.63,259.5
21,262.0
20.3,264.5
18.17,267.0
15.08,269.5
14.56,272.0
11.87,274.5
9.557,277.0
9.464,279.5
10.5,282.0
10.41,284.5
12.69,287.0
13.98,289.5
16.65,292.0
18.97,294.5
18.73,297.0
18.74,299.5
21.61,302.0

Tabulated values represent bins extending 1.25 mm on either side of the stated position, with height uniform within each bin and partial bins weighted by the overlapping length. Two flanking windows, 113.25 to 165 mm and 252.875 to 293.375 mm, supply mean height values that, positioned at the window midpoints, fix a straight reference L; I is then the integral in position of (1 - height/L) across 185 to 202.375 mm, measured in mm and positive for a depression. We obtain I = -3.2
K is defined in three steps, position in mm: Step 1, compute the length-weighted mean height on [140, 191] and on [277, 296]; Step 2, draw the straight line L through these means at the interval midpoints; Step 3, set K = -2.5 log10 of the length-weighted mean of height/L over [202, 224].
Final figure -0.19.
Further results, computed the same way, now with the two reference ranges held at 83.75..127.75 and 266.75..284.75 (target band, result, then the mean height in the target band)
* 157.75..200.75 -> -0.22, 21.1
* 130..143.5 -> 0.39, 13.5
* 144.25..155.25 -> -0.11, 20.7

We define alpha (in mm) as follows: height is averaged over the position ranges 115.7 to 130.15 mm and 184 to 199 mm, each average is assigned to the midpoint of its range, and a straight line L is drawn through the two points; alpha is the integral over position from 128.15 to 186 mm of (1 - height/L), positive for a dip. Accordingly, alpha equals 4.8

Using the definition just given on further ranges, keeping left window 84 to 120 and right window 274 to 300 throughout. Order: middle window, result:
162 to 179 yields -2.6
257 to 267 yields -3.9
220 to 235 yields -5.0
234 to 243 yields -3.1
